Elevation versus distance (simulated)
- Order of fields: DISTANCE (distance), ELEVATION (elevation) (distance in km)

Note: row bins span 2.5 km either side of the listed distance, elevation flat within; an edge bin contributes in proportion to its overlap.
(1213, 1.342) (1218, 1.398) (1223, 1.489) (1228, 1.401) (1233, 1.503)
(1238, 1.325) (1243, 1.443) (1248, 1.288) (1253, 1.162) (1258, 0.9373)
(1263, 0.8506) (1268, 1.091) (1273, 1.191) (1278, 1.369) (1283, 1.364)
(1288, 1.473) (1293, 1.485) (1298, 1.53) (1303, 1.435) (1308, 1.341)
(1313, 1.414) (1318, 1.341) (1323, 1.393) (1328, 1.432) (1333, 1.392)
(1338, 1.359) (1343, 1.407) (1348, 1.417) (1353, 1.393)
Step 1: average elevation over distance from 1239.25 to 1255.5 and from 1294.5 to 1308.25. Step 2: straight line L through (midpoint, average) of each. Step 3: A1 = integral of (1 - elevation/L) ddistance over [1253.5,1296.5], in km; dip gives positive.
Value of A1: 4.9 km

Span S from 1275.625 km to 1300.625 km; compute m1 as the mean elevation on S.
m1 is 1.44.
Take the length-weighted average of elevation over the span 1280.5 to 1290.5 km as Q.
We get 1.42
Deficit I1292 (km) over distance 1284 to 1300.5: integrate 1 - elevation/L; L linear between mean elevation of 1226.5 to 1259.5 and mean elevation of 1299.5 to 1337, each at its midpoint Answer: -1.47 km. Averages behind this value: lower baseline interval 1.3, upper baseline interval 1.39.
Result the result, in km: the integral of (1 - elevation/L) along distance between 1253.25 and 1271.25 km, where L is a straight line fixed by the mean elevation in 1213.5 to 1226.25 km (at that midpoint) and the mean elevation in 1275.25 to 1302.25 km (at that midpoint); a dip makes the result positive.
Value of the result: 5.5 km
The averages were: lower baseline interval 1.43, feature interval 0.995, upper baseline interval 1.44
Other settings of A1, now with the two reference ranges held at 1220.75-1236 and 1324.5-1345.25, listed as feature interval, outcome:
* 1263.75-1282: 3.04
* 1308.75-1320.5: 0.31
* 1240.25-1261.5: 3.74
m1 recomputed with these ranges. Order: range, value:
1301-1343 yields 1.39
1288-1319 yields 1.43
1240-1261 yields 1.2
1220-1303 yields 1.31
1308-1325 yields 1.38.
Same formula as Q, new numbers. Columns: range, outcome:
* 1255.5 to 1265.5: 0.894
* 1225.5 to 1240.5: 1.41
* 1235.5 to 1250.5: 1.35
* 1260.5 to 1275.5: 1.04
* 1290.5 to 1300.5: 1.51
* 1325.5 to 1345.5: 1.4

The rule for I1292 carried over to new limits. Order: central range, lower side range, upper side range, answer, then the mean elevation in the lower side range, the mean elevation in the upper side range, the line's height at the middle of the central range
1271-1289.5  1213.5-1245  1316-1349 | 0.8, 1.42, 1.39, 1.41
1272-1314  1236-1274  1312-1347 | -4.3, 1.16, 1.39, 1.28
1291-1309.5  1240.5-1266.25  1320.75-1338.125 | -2.2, 1.13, 1.4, 1.3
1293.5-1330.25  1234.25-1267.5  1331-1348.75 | -2.6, 1.18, 1.39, 1.32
